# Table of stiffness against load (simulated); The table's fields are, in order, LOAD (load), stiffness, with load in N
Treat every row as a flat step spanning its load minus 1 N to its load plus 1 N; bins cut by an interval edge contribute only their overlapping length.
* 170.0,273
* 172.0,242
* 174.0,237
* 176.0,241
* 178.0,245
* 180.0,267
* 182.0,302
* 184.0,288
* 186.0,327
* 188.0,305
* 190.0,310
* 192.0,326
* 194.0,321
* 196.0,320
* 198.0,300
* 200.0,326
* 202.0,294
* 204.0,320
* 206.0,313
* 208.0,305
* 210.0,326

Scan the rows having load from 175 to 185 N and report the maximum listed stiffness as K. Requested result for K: 302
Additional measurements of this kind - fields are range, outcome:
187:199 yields 326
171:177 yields 242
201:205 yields 320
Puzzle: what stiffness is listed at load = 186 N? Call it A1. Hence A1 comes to 327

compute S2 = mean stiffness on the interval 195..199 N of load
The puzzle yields 310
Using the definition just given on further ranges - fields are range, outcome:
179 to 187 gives 296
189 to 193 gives 318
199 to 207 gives 313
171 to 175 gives 240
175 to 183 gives 264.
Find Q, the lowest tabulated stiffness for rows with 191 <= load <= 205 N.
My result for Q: 294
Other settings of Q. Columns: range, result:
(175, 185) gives 241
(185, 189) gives 305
